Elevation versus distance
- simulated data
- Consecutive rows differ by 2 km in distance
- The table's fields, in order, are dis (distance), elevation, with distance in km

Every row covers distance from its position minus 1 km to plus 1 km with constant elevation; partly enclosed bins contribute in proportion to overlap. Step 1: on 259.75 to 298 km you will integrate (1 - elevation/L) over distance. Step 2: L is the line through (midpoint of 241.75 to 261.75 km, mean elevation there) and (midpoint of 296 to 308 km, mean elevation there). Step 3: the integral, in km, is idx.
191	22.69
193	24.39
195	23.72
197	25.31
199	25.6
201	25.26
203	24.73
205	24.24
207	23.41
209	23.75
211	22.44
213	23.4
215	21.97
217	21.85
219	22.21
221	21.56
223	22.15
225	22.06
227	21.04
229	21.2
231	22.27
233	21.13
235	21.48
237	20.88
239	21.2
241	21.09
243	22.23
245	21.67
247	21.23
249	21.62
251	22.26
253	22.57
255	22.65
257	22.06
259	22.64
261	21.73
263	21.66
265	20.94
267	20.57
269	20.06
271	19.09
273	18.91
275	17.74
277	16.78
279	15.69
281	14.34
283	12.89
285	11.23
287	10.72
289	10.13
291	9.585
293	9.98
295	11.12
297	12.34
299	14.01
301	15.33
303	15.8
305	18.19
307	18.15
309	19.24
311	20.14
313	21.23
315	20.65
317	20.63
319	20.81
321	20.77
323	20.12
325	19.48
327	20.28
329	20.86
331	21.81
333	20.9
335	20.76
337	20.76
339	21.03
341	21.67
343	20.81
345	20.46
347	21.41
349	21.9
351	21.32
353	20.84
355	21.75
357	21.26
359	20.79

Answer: 6.62 km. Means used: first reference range 22.1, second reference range 15.6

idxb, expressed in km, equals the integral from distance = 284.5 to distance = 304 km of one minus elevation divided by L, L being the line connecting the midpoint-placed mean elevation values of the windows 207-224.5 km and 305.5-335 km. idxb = 8.23 km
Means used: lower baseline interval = 22.5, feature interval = 12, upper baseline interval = 20.3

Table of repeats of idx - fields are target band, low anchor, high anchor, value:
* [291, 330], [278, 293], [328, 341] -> -2.1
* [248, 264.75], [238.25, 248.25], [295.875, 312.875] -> -1.3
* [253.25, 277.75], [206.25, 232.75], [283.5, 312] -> -4.4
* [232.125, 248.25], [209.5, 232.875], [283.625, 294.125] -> -2.3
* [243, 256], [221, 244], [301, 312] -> -0.8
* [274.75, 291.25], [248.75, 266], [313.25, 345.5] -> 6.4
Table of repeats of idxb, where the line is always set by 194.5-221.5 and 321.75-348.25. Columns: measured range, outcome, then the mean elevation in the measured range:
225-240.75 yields 1.1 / 21.4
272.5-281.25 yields 2.1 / 16.8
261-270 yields 0.6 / 20.9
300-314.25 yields 2.0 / 18.3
